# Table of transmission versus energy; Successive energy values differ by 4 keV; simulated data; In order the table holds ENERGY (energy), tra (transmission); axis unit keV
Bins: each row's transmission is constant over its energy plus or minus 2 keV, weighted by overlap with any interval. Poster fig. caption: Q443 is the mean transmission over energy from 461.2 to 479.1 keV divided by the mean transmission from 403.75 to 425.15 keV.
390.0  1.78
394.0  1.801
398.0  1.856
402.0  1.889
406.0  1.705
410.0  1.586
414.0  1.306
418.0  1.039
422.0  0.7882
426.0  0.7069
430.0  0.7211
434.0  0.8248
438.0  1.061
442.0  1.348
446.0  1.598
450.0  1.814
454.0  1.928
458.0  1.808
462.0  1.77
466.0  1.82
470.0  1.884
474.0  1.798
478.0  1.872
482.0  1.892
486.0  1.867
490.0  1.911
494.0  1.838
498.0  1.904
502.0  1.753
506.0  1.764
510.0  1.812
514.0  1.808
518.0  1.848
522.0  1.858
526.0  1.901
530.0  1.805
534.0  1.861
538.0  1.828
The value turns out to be 1.5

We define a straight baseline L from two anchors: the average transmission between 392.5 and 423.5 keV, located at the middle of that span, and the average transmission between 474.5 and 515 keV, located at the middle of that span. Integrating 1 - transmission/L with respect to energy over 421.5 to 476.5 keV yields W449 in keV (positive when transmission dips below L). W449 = 7.81 keV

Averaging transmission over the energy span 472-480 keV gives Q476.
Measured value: 1.83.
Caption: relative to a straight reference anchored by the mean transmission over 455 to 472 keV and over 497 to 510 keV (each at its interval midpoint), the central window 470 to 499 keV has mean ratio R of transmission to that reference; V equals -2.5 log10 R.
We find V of -0.03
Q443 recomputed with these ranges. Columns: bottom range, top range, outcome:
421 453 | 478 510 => 1.61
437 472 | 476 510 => 1.10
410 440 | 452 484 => 1.91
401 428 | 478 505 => 1.47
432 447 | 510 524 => 1.55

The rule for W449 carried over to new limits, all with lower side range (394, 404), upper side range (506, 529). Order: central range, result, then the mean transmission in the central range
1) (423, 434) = 6.60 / 0.741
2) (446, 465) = 0.44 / 1.81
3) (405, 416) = 2.01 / 1.52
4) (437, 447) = 2.77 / 1.34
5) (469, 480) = -0.02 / 1.85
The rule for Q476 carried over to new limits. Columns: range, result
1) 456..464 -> 1.79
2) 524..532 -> 1.85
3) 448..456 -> 1.87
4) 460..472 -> 1.82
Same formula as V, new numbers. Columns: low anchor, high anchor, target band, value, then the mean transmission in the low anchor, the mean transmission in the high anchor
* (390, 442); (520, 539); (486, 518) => -0.07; 1.3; 1.85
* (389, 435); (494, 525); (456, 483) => -0.13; 1.33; 1.82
